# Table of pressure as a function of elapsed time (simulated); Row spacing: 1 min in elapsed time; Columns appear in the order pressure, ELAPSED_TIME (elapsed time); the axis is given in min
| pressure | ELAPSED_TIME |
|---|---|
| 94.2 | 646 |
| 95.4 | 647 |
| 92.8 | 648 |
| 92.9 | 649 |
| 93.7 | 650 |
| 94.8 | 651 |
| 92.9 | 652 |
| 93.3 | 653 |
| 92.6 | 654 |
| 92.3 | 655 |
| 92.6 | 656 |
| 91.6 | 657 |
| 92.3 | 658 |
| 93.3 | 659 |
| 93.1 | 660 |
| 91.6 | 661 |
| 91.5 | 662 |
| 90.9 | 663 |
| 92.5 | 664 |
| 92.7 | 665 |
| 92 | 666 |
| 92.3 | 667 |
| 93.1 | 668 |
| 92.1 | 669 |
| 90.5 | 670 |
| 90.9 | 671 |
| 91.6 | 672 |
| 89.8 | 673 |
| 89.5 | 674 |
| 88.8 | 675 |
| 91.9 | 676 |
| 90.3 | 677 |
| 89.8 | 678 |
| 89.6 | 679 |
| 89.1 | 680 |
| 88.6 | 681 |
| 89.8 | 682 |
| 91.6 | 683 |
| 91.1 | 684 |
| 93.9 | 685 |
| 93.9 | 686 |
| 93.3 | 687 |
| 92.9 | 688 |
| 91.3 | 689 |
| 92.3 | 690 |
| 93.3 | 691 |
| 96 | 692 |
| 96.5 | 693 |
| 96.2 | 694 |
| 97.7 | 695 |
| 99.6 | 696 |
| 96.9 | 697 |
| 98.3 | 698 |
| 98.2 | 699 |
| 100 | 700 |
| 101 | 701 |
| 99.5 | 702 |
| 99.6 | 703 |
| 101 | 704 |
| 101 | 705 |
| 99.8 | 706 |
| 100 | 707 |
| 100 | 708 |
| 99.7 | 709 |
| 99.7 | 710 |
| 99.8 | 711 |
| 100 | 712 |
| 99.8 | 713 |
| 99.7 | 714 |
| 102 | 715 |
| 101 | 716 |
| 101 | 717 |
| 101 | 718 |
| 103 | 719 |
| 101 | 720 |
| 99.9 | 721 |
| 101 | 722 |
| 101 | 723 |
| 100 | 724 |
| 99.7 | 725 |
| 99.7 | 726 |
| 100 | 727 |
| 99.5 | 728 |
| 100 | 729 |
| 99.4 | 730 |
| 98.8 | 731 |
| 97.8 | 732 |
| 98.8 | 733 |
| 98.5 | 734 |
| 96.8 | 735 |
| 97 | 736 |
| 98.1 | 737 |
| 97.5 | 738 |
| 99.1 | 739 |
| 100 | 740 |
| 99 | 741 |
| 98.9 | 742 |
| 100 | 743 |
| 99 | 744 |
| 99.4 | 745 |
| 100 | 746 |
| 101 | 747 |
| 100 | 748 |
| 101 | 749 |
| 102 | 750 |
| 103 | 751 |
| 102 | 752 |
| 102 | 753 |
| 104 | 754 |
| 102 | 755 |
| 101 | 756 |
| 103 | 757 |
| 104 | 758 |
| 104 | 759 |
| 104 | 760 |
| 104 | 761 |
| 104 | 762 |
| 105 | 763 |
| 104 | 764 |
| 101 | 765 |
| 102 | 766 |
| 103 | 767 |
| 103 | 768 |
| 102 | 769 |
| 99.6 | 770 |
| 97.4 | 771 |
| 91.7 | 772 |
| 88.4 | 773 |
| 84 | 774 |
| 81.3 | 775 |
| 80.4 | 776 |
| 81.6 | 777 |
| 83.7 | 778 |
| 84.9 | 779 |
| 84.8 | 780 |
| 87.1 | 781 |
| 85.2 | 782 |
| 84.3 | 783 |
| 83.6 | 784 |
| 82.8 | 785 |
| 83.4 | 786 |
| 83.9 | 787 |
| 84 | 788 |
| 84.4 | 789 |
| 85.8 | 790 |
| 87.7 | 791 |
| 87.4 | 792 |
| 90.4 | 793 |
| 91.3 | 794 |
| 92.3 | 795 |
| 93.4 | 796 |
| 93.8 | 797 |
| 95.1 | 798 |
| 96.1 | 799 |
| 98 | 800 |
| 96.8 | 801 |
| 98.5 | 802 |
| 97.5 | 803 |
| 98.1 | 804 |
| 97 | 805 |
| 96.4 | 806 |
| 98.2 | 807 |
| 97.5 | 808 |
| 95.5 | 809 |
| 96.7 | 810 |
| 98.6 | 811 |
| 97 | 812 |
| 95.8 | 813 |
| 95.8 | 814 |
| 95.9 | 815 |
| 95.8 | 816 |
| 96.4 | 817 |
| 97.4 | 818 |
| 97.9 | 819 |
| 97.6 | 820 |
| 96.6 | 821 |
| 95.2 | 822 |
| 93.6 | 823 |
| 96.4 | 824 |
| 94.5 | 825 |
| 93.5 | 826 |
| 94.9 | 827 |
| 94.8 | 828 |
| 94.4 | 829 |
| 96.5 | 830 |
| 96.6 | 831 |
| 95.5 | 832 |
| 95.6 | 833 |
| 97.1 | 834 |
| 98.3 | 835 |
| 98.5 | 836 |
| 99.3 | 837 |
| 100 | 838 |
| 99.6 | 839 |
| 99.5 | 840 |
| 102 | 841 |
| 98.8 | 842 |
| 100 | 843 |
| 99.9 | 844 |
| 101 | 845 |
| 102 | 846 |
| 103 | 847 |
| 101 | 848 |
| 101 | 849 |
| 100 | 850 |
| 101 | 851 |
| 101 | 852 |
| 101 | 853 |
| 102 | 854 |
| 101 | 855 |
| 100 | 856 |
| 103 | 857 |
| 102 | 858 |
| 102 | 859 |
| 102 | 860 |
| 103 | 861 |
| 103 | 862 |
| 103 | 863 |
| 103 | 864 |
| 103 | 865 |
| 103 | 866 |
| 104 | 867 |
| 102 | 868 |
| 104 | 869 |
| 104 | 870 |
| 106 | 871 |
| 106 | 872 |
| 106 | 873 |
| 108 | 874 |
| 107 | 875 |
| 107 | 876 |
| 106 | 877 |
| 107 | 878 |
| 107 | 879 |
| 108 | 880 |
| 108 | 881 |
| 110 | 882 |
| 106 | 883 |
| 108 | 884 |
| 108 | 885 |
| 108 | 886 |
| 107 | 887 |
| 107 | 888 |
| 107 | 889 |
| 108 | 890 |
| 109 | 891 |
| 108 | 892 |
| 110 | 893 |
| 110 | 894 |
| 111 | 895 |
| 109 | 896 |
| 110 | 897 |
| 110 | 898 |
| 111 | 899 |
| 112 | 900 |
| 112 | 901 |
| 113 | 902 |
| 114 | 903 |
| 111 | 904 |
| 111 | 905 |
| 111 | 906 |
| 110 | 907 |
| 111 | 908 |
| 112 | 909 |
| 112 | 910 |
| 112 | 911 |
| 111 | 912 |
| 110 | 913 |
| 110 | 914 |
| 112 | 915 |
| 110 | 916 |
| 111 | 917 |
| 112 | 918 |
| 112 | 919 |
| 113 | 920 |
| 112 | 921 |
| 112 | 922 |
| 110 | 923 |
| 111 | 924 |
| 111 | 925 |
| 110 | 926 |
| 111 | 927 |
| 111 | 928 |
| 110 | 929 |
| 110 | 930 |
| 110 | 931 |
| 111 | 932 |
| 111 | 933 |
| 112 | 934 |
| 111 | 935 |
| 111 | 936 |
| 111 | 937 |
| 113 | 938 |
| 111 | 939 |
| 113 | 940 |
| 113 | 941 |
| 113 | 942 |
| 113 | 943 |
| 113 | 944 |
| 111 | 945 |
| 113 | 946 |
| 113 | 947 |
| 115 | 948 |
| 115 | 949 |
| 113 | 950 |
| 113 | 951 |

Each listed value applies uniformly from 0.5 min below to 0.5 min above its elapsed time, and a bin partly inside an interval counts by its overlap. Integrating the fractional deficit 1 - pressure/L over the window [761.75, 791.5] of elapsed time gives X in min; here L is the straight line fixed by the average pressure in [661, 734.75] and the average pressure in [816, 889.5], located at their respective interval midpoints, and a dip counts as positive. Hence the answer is 2.6 min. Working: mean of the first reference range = 96.2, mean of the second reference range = 102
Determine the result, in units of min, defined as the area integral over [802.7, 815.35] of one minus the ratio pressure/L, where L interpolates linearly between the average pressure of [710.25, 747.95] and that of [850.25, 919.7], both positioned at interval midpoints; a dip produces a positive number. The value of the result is 0.8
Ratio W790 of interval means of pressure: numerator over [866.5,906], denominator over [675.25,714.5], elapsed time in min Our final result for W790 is 1.13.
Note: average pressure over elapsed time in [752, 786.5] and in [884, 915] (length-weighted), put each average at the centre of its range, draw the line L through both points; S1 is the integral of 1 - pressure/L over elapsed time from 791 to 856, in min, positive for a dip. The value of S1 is 2.5 min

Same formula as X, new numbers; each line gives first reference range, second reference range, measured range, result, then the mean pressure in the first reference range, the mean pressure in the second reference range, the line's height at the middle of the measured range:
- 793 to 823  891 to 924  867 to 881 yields 0.01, 96.1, 111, 106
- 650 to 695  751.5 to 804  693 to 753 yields -4.39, 92.1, 93.8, 92.9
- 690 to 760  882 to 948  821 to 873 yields 3.33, 99.8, 111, 107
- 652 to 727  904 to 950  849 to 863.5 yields 0.69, 95.5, 112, 107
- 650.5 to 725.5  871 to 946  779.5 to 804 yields 3.04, 95.4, 110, 102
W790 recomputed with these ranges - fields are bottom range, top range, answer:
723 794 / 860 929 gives 1.13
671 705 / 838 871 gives 1.08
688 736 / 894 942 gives 1.12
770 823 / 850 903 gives 1.16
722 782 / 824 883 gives 1.04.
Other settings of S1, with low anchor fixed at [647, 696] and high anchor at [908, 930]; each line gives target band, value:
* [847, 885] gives 1.09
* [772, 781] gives 1.44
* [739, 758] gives -0.54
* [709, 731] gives -0.99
